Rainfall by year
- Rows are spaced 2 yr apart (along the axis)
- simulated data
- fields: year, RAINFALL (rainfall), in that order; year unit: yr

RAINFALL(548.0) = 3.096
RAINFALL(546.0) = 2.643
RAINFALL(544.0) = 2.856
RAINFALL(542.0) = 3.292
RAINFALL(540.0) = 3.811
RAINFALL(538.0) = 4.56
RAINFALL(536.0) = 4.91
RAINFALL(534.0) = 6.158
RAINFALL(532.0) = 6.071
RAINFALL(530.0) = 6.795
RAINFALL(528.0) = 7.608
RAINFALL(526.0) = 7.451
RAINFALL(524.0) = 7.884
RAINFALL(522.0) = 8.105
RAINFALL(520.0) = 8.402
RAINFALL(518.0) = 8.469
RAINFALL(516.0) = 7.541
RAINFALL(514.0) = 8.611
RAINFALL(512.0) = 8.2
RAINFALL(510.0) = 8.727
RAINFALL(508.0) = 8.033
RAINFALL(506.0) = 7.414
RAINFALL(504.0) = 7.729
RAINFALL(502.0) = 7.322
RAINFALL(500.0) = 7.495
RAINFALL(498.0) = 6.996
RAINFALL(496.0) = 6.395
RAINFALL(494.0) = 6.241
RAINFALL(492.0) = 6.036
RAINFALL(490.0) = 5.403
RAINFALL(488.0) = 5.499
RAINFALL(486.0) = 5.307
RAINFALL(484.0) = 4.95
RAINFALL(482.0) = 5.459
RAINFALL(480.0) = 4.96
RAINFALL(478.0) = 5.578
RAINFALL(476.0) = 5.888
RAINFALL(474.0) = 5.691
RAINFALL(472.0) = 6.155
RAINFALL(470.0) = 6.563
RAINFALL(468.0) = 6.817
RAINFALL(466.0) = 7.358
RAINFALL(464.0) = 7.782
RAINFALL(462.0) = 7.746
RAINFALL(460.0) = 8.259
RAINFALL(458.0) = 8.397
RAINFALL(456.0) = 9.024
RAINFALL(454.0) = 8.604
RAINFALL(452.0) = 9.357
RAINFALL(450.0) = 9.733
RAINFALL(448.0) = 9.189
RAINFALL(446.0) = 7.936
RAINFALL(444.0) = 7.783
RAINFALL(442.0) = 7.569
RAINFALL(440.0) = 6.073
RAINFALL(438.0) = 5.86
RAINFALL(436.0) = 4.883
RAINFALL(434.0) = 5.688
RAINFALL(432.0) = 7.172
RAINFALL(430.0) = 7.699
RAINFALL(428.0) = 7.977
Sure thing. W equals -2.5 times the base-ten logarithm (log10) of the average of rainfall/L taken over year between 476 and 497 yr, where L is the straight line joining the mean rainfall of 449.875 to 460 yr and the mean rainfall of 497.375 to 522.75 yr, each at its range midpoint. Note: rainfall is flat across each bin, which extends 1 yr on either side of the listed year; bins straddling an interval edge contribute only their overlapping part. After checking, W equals 0.433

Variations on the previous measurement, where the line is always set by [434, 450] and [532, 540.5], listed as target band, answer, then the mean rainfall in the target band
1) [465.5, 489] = 0.097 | 5.82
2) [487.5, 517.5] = -0.244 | 7.23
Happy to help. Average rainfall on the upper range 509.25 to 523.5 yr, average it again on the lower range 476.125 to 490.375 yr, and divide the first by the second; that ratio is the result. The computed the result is 1.5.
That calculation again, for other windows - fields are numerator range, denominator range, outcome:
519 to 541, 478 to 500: 1.12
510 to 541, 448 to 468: 0.83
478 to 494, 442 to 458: 0.63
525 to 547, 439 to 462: 0.61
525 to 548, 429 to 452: 0.68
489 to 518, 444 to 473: 0.91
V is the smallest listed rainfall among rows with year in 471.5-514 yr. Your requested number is 4.95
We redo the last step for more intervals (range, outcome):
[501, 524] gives 7.322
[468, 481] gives 4.96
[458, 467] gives 7.358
